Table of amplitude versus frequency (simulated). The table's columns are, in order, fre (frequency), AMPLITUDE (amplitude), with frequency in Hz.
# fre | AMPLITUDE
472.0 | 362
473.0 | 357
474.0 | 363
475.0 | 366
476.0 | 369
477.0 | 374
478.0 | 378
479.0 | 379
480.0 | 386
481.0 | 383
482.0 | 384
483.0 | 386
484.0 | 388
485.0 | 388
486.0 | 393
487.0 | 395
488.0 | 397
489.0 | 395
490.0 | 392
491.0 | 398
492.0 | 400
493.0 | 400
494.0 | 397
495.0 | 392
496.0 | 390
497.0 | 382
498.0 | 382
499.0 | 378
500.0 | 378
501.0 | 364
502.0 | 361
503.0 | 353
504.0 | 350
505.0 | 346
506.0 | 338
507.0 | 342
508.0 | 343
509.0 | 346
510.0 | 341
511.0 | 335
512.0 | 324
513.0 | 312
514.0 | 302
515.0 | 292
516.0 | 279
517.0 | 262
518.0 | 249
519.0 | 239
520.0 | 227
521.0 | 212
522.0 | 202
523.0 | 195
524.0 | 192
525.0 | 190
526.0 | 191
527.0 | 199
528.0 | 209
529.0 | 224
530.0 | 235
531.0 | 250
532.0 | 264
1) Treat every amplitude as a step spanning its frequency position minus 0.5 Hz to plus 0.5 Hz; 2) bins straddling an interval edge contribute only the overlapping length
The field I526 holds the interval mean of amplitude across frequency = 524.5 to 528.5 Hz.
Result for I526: 197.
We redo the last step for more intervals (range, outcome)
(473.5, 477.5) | 368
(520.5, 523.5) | 203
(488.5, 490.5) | 394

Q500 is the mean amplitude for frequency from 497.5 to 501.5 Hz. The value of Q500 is 376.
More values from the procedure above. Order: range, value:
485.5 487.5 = 394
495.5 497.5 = 386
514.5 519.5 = 264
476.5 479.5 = 377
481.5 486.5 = 388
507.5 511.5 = 341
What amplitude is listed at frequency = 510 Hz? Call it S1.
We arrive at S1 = 341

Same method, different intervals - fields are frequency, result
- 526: 191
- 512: 324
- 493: 400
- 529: 224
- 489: 395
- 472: 362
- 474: 363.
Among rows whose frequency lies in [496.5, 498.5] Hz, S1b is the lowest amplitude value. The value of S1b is 382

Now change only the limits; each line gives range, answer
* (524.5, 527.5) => 190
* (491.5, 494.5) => 397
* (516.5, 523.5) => 195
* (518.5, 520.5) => 227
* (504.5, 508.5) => 338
